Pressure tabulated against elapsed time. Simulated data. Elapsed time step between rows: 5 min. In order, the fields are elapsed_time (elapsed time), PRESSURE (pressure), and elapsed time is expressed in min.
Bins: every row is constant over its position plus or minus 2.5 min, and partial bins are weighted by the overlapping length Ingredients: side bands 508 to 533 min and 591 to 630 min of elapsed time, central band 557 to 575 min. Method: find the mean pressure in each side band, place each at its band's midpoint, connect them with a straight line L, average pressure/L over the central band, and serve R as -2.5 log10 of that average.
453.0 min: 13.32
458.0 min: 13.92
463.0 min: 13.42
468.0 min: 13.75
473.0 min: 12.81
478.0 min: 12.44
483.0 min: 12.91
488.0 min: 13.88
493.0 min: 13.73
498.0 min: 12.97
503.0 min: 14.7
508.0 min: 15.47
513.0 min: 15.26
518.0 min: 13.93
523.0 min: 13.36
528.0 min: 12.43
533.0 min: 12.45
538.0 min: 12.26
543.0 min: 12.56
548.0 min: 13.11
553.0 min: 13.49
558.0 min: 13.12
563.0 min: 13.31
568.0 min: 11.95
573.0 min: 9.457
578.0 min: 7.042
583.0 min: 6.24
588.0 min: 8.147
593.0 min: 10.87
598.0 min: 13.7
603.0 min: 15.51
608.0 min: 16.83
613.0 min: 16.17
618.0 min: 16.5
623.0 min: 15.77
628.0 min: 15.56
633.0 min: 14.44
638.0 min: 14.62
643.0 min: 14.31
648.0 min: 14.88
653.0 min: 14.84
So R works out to 0.21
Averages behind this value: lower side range 13.8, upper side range 15.2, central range 11.9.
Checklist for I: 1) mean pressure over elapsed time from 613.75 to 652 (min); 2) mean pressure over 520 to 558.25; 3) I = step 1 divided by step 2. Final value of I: 1.2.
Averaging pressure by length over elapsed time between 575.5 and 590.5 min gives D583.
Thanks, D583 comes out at 7.14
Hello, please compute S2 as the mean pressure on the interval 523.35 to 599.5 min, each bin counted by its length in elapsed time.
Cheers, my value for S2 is 11.4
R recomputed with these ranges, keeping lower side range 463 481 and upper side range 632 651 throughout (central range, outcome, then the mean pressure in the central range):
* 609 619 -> -0.145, 16.4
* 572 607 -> 0.328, 10.5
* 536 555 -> 0.071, 12.9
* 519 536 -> 0.059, 12.8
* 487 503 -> -0.033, 13.7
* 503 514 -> -0.140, 15.2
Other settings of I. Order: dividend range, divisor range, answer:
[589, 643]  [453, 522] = 1.07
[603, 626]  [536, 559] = 1.26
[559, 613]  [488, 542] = 0.85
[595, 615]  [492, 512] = 1.08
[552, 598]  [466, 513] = 0.76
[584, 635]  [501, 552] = 1.04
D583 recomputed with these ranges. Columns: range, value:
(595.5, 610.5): 15.3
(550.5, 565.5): 13.3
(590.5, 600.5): 12.3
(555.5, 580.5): 11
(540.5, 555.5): 13.1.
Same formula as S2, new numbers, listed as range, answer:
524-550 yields 12.6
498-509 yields 14.6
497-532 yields 14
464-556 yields 13.4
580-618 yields 12.7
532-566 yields 12.9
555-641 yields 12.9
